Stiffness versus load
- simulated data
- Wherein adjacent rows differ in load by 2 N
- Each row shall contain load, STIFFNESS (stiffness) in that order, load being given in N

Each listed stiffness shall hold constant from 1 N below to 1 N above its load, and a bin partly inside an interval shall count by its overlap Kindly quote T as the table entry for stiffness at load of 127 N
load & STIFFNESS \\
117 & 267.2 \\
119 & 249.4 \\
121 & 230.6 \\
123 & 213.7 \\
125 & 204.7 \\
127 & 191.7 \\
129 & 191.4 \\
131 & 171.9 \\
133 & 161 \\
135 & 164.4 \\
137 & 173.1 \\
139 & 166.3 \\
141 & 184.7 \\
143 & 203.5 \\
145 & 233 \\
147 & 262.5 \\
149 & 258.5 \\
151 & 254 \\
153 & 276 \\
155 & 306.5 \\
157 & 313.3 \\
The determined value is 191.7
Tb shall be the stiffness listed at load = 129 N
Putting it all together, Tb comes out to 191.4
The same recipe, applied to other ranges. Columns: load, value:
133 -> 161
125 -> 204.7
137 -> 173.1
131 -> 171.9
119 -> 249.4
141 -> 184.7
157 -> 313.3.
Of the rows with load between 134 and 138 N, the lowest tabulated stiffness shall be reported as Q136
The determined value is 164.4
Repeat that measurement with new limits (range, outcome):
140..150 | 184.7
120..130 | 191.4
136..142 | 166.3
